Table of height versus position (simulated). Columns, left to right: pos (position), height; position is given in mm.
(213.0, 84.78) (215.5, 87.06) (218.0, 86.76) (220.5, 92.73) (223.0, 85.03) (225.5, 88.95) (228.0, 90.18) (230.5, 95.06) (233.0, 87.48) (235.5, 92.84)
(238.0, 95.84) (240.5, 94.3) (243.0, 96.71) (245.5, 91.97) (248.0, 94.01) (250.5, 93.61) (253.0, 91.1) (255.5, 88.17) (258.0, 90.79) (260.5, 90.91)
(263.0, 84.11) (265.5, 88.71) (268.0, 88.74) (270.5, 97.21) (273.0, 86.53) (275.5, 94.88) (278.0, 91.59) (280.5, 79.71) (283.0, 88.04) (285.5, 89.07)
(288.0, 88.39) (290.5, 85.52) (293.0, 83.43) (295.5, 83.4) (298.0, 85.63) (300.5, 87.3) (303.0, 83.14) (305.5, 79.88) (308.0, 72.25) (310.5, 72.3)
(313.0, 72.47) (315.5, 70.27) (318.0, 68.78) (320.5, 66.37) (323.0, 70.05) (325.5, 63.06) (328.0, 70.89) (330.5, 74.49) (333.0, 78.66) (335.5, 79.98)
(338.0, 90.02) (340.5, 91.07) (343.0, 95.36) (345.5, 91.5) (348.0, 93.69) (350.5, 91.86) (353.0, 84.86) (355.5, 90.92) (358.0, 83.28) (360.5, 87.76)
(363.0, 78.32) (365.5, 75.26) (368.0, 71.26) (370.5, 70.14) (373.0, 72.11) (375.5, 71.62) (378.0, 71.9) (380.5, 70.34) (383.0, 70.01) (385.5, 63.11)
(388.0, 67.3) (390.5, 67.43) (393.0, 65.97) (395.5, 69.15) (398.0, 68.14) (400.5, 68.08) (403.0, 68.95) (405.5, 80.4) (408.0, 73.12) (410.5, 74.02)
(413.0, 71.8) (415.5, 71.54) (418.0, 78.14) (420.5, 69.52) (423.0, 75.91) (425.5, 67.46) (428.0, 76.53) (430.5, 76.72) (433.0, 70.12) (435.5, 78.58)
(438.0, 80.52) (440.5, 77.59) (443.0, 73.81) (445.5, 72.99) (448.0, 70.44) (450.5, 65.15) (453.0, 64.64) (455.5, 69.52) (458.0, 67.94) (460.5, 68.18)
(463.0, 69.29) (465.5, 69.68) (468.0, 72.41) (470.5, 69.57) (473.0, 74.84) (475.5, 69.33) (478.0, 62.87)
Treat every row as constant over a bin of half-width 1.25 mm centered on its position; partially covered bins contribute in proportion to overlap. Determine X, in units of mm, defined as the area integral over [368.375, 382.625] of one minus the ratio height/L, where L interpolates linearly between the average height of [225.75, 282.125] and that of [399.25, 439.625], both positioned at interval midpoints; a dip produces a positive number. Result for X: 1.3 mm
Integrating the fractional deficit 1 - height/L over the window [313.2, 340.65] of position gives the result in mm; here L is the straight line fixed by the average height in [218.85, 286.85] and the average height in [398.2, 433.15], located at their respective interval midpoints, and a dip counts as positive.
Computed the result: 2.8 mm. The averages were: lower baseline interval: 90.7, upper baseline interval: 73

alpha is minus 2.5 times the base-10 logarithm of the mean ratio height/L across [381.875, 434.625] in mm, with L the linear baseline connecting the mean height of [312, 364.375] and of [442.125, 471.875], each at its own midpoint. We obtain 0.04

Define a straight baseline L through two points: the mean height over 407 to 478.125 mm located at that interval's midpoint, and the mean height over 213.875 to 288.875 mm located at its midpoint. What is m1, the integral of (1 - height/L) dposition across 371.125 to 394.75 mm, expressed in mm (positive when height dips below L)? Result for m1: 2.7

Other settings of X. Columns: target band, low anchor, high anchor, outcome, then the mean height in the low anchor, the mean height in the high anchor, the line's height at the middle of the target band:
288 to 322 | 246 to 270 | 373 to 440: 2.6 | 90.3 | 71.9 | 84.5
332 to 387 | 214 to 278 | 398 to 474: -0.5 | 90.9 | 72.2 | 79.7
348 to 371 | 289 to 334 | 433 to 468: -2.5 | 76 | 71.4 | 74.4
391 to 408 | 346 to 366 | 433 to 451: 2.1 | 86.4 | 74.2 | 80.2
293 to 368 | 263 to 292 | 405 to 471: 2.6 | 88.7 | 72.4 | 83.3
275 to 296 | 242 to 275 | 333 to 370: 0.6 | 91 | 85.5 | 89.4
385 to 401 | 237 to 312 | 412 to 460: 2.0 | 87.8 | 72.5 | 76.6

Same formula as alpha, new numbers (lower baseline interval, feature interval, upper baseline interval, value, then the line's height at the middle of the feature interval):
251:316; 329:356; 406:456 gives -0.088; 80.5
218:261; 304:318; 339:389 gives 0.160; 84.8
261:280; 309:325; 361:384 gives 0.177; 82.1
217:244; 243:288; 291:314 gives -0.051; 86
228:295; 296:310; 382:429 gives 0.045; 84.7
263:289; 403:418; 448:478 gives 0.007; 74.6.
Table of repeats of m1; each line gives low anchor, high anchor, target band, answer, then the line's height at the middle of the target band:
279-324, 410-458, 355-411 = 1.9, 75.3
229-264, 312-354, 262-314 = 0.7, 86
